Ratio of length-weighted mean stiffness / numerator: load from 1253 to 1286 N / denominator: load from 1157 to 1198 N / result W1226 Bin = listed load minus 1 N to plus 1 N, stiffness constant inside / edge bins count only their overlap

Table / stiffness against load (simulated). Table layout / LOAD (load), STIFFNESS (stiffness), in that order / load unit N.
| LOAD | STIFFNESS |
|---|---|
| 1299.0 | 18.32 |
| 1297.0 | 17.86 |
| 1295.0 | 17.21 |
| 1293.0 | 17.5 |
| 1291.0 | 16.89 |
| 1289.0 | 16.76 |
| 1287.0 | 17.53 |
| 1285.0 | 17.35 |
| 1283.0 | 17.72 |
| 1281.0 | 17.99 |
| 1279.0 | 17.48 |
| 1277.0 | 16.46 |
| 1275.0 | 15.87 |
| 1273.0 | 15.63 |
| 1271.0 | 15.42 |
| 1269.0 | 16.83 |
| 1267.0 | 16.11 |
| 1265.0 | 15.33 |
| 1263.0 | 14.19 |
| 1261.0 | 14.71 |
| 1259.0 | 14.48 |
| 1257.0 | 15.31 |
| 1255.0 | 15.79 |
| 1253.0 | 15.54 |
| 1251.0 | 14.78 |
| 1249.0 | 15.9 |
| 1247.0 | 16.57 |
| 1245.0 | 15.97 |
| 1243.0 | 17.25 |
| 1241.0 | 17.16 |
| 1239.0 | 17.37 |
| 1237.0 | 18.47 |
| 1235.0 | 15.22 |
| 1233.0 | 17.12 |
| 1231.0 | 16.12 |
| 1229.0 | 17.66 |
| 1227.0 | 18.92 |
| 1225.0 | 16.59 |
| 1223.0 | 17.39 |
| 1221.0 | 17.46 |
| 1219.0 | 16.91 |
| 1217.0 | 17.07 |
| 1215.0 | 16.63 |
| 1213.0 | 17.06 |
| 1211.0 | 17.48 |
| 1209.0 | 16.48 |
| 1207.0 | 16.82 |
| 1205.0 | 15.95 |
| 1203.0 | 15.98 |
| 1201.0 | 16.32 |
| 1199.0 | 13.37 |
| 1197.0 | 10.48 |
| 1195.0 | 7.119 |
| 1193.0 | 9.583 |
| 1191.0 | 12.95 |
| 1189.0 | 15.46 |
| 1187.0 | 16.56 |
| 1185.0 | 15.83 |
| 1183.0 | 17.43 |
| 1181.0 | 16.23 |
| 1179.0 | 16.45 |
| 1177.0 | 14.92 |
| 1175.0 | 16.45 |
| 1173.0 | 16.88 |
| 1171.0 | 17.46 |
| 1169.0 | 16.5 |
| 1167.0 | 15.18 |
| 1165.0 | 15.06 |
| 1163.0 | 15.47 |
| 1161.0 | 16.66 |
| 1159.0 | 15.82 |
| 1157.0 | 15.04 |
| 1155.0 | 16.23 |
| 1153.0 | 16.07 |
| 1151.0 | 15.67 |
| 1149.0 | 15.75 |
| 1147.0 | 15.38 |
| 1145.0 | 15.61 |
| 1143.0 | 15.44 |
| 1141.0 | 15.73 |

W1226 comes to 1.1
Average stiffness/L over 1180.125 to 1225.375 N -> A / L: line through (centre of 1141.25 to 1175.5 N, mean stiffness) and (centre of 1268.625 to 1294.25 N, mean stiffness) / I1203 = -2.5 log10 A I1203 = 0.06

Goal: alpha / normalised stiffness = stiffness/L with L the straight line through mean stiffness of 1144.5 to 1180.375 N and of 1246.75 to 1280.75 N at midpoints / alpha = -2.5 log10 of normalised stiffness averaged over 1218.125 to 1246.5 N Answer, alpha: -0.09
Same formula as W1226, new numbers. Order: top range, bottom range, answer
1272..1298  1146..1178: 1.07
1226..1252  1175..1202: 1.19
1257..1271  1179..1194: 1.02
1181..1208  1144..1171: 0.90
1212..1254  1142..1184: 1.05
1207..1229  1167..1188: 1.05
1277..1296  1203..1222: 1.03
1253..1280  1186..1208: 1.14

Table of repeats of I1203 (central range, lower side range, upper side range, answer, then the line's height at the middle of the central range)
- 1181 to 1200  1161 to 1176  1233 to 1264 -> 0.20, 16.1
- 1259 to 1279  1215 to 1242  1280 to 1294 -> 0.11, 17.3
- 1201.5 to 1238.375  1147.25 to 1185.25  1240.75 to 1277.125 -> -0.07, 15.9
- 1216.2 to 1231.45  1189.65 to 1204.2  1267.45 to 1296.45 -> -0.24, 13.8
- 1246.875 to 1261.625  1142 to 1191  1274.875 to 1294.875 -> 0.10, 16.9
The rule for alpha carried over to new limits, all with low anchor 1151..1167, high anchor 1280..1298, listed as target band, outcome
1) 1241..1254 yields 0.05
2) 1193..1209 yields 0.19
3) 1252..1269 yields 0.12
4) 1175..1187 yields -0.01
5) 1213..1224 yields -0.04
